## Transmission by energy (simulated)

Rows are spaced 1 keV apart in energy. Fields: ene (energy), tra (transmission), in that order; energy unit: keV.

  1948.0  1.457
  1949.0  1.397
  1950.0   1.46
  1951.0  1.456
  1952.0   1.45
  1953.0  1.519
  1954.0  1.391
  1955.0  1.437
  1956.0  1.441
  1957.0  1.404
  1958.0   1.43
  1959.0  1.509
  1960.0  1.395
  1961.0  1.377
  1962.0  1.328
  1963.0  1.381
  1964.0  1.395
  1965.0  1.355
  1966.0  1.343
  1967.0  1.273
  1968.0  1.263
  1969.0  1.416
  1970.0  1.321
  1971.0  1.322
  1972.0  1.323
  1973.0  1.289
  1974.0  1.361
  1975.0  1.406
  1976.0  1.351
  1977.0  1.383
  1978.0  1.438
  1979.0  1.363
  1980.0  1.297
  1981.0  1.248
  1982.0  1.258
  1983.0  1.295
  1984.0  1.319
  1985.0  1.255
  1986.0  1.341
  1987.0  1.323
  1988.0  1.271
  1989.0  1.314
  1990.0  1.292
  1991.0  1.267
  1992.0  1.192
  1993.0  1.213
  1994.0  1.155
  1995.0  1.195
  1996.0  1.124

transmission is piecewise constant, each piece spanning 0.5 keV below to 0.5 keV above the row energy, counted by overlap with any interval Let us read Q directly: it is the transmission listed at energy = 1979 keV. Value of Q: 1.363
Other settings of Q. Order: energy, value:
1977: 1.383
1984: 1.319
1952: 1.45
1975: 1.406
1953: 1.519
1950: 1.46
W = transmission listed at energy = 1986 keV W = 1.341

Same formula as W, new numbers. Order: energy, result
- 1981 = 1.248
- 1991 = 1.267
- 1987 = 1.323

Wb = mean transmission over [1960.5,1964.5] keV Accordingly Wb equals 1.37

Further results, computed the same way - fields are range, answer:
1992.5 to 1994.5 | 1.18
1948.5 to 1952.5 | 1.44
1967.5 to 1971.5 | 1.33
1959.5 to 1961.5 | 1.39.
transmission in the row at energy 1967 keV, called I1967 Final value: 1.273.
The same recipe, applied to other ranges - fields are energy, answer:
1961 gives 1.377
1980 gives 1.297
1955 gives 1.437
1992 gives 1.192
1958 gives 1.43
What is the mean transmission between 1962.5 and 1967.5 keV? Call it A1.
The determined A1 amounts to 1.35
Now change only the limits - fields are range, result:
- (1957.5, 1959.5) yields 1.47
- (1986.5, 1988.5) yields 1.3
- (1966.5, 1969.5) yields 1.32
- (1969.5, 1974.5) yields 1.32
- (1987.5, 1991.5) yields 1.29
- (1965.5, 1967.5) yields 1.31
